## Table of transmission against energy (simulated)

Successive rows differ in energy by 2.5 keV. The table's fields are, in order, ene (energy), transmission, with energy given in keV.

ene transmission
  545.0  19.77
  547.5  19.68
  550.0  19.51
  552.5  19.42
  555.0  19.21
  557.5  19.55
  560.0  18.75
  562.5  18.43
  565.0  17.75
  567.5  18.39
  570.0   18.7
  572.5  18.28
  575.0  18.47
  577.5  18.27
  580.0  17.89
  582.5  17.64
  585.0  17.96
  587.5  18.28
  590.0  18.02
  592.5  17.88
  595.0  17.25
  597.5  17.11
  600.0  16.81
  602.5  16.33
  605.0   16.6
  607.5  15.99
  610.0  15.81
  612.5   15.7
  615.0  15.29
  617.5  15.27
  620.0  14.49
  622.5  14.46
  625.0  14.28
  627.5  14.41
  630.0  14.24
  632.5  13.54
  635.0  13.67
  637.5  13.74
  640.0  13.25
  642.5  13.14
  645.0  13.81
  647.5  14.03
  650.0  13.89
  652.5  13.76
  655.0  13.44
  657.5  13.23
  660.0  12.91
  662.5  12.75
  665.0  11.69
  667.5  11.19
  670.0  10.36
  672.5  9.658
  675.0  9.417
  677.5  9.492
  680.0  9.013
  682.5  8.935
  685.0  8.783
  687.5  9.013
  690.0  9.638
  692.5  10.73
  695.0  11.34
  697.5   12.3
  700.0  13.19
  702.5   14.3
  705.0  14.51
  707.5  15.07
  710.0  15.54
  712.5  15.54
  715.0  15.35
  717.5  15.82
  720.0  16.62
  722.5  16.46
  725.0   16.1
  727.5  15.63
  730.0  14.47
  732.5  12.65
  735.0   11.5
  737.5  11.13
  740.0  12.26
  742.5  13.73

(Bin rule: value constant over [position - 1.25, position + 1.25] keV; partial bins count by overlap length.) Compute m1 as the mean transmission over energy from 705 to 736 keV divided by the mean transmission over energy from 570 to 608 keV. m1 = 0.86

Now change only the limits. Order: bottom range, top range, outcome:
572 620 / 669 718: 0.70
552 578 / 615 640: 0.76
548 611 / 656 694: 0.58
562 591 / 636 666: 0.73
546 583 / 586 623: 0.88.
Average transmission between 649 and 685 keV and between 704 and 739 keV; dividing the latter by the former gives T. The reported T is 1.3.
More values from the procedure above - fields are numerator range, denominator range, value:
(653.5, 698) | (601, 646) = 0.73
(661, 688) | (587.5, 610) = 0.59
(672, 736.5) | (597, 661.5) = 0.88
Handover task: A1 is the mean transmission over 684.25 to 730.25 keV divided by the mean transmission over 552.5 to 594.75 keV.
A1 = 0.75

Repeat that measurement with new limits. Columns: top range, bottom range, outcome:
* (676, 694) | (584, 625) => 0.57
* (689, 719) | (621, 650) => 0.99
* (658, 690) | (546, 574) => 0.55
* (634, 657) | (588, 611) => 0.80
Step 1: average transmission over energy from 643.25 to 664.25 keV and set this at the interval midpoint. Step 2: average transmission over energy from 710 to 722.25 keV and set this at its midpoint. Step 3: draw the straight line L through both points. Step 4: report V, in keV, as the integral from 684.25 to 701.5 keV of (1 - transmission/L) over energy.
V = 4.8 keV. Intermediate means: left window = 13.4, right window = 15.9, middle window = 10.8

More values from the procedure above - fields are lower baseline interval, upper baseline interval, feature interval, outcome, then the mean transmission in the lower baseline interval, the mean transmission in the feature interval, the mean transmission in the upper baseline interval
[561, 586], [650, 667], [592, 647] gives 1.0 keV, 18.2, 15.1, 13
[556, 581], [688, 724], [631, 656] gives 3.7 keV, 18.5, 13.6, 13.9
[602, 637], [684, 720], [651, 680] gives 5.0 keV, 15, 11.5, 13.1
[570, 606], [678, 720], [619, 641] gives 2.4 keV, 17.7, 14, 12.5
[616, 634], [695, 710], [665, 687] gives 6.8 keV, 14.4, 9.7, 13.8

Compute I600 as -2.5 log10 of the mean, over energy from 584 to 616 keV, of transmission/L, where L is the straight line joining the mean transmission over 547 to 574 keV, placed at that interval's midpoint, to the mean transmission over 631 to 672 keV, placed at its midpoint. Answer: -0.04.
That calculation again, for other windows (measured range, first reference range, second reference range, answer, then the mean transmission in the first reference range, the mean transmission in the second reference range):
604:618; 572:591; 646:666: 0.026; 18.1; 13.2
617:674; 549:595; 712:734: 0.270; 18.4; 15.4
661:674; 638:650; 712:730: 0.270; 13.6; 15.8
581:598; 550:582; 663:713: -0.034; 18.6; 11.4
